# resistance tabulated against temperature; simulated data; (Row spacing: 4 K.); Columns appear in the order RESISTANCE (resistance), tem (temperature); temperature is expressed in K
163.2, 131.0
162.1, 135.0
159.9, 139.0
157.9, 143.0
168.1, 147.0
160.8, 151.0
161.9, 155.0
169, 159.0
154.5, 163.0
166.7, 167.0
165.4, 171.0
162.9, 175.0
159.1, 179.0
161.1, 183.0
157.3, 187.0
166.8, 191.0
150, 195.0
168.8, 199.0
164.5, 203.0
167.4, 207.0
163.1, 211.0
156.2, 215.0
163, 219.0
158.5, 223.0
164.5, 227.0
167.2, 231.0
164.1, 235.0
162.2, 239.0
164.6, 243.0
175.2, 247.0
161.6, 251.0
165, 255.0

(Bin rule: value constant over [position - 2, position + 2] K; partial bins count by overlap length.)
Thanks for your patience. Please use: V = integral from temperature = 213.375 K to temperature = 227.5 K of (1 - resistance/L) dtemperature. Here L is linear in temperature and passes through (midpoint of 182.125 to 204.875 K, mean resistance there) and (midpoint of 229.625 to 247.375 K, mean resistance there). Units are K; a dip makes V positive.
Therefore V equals 0.33 K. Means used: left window 161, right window 166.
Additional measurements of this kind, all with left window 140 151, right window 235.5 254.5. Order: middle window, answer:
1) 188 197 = 0.3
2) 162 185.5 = 0.2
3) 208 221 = 0.3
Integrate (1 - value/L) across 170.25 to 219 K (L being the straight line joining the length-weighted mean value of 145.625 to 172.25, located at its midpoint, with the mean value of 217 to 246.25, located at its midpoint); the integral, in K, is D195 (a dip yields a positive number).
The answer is 0.6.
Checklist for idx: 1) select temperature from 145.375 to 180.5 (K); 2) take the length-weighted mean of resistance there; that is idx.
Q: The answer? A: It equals 163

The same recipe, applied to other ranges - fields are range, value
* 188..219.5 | 162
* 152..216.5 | 162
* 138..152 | 162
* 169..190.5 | 162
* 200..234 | 163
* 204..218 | 162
